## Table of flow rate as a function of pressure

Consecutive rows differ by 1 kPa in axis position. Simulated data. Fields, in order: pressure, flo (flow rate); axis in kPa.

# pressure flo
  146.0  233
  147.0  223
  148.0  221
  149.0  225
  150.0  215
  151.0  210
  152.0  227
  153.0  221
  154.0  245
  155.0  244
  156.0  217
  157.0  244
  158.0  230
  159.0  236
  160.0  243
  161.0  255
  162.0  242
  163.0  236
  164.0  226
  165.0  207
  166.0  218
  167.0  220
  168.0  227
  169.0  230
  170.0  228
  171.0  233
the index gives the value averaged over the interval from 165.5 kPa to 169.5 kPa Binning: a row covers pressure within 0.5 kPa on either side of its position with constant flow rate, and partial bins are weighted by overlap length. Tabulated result 224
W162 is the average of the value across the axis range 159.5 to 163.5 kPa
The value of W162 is 244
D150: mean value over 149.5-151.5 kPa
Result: 212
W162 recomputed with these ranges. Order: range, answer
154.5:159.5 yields 234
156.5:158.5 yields 237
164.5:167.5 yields 215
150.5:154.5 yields 226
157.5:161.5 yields 241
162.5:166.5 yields 222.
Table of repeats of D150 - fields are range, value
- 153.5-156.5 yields 235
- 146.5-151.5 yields 219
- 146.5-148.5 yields 222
